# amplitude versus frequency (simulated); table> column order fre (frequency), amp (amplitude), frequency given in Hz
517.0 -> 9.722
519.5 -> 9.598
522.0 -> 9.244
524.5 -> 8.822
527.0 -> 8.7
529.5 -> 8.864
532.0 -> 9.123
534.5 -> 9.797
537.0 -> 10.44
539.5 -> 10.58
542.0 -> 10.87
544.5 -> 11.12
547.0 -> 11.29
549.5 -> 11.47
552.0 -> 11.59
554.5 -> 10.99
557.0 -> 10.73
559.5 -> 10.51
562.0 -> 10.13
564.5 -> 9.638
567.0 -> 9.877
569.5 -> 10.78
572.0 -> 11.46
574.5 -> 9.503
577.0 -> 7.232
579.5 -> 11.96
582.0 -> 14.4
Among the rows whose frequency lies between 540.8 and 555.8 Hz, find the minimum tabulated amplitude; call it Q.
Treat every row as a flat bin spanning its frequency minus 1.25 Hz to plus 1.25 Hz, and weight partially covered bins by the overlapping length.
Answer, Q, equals 10.87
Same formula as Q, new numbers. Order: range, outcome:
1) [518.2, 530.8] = 8.7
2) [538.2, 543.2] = 10.58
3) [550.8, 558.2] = 10.73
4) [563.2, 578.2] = 7.232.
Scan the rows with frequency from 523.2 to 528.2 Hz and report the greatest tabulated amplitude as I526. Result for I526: 8.822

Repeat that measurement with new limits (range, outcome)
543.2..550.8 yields 11.47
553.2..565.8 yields 10.99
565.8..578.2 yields 11.46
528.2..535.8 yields 9.797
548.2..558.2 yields 11.59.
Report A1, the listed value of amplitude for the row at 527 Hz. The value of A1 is 8.7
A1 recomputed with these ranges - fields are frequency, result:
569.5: 10.78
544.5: 11.12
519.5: 9.598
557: 10.73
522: 9.244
